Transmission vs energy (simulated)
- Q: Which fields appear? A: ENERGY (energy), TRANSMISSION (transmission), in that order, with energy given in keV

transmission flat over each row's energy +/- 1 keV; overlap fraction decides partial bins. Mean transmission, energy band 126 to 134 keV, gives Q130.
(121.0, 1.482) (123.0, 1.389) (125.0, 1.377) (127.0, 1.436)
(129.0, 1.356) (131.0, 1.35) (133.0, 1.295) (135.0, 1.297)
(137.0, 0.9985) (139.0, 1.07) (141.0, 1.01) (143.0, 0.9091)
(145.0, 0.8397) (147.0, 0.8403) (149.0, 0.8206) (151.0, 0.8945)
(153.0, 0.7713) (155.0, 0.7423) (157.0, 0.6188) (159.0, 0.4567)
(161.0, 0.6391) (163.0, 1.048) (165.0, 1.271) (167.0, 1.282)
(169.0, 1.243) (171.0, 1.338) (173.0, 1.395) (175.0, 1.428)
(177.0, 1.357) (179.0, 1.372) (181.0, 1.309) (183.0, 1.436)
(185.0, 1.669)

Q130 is 1.36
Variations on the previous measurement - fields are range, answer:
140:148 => 0.9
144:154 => 0.833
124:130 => 1.39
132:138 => 1.2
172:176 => 1.41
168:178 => 1.35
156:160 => 0.538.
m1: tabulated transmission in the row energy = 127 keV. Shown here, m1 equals 1.436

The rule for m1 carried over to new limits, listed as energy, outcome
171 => 1.338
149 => 0.8206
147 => 0.8403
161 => 0.6391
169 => 1.243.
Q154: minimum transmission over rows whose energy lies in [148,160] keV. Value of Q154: 0.4567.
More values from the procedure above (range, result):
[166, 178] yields 1.243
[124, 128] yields 1.377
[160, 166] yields 0.6391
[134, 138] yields 0.9985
